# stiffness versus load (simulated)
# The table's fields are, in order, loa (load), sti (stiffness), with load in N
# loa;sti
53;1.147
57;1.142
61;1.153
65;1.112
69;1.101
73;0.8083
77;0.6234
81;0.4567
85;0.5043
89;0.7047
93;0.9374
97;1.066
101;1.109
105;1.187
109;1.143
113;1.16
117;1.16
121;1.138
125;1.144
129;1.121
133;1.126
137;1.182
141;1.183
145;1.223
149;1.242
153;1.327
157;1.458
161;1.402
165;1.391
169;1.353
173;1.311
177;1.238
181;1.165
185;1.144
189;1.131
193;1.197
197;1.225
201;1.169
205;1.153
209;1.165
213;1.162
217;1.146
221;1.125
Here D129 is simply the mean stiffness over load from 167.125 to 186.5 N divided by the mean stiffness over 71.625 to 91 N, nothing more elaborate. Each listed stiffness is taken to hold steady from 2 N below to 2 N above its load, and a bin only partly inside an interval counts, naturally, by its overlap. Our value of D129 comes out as 2.03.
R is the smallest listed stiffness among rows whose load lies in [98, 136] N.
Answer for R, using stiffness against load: 1.109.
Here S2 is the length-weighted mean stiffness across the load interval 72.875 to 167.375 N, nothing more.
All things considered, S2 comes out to 1.08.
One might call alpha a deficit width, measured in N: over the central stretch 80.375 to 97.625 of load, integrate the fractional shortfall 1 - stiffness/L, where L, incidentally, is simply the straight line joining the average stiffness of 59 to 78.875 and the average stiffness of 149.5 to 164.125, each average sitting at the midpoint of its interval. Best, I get 5.4 N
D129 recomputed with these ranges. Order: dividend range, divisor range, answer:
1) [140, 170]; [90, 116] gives 1.22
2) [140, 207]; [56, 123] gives 1.30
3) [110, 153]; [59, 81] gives 1.29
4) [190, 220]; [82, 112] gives 1.24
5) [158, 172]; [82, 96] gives 1.91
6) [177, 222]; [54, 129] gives 1.18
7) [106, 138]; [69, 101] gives 1.48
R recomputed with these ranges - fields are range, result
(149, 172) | 1.242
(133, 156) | 1.126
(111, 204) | 1.121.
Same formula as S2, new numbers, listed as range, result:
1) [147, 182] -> 1.33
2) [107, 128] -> 1.15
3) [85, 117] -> 1.02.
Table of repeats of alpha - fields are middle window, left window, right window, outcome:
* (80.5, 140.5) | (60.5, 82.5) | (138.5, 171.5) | 3.3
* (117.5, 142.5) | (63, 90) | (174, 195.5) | -4.7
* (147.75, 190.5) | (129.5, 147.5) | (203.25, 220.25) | -4.5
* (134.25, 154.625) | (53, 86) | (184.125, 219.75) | -3.5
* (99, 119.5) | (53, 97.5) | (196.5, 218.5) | -4.3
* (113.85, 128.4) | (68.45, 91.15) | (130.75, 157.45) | -1.6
